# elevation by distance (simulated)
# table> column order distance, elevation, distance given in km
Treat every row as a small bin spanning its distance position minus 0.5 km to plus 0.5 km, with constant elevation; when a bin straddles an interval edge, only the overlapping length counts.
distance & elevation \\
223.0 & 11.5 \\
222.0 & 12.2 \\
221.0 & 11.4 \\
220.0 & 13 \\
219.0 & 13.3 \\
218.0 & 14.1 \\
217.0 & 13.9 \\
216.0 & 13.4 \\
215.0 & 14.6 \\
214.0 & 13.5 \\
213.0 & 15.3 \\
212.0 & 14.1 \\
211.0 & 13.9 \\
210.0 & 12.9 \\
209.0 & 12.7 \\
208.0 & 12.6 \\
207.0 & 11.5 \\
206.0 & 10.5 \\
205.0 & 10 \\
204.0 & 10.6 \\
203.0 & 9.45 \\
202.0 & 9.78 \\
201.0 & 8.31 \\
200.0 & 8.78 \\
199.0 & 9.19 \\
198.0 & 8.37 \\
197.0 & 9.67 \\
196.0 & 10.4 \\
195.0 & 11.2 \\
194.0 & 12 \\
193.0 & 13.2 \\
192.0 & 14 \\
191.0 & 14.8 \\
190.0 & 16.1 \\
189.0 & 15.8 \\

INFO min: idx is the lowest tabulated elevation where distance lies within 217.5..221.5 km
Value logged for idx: 11.4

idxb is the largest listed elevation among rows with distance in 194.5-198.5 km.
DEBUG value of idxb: 11.2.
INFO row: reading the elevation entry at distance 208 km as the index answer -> 12.6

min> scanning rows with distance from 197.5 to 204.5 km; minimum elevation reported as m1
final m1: 8.31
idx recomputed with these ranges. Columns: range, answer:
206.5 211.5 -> 11.5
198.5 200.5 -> 8.78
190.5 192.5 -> 14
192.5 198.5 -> 8.37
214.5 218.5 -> 13.4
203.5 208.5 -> 10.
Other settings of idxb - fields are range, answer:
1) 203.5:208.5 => 12.6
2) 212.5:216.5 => 15.3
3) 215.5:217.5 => 13.9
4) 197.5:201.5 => 9.19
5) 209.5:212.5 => 14.1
